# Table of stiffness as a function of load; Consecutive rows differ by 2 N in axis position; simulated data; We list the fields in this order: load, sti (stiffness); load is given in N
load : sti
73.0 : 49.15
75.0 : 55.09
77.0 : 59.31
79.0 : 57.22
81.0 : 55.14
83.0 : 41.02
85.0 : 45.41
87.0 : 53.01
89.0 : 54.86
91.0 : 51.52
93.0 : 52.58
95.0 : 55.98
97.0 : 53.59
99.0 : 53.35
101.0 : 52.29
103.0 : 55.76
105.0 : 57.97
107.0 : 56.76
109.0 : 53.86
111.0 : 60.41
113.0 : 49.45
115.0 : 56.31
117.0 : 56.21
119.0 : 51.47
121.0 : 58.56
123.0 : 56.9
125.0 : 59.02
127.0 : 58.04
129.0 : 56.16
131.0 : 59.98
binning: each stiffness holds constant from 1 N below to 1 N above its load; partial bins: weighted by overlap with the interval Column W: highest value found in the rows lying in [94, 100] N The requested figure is 55.98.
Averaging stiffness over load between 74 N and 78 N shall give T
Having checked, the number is 57.2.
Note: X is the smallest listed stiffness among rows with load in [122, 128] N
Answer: 56.9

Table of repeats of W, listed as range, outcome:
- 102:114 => 60.41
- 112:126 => 59.02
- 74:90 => 59.31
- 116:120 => 56.21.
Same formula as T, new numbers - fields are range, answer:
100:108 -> 55.7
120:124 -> 57.7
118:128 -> 56.8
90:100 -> 53.4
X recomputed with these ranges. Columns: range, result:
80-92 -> 41.02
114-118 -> 56.21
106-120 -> 49.45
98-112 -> 52.29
